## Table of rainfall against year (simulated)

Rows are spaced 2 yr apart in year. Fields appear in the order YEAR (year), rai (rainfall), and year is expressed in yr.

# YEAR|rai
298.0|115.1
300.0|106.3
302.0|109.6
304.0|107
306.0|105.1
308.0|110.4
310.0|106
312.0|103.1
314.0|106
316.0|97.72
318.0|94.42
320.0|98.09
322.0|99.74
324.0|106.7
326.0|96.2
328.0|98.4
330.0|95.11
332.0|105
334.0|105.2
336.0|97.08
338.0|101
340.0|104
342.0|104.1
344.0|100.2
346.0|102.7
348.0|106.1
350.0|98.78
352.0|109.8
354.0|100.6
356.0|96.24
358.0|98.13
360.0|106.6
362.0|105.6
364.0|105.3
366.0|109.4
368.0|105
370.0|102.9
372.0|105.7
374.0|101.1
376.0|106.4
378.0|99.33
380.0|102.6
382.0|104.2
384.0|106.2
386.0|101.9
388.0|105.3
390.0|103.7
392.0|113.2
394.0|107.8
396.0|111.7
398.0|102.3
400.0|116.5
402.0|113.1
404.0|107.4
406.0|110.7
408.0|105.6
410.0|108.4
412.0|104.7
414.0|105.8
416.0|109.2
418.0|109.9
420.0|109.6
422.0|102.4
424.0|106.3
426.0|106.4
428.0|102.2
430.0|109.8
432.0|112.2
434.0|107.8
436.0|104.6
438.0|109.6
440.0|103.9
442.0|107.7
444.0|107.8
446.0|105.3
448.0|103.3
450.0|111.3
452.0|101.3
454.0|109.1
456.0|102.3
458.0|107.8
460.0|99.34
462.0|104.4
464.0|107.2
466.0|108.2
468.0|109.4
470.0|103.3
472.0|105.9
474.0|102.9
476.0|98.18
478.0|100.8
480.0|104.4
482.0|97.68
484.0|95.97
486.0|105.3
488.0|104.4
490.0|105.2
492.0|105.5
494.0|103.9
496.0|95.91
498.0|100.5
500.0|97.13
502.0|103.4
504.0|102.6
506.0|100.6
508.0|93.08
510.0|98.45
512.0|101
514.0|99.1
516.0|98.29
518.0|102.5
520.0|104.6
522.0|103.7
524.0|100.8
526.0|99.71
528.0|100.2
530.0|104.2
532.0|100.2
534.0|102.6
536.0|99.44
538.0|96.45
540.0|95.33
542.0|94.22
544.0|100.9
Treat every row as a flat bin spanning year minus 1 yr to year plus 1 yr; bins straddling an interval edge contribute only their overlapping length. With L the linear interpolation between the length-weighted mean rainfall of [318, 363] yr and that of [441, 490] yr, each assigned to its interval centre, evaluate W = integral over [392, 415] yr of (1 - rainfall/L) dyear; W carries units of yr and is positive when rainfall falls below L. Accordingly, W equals -1.3 yr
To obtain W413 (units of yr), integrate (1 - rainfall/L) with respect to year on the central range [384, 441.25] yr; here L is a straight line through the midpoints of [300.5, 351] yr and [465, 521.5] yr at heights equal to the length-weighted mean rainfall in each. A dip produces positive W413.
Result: -3.1 yr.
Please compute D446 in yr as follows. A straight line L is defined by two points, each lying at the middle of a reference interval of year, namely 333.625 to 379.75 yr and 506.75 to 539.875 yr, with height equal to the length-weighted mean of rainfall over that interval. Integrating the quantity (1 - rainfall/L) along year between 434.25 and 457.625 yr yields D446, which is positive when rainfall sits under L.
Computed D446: -1.1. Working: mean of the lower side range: 103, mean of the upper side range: 100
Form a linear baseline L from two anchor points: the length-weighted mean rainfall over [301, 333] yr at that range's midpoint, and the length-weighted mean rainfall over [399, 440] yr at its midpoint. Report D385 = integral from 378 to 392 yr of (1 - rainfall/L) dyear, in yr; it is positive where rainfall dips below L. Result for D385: 0.2 yr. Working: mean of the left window 102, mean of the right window 108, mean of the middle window 104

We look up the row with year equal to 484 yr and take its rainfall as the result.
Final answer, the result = 95.97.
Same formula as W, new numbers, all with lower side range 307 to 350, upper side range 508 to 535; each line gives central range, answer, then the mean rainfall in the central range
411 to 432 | -1.16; 107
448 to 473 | -1.13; 106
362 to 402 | -1.78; 106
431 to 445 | -0.89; 108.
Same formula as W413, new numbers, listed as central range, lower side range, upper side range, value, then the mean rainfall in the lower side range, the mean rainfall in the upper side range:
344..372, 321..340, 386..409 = 0.1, 101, 109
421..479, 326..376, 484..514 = -2.3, 103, 101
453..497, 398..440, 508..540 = 0.2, 108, 100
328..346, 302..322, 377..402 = 0.5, 103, 107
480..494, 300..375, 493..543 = -0.3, 103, 99.9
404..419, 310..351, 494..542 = -1.1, 101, 100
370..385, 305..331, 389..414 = 0.4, 101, 109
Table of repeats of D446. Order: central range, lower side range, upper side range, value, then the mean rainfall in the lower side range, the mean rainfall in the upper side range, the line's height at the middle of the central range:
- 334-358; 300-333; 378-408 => 0.6 yr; 103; 107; 104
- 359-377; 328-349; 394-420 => -0.1 yr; 102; 109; 105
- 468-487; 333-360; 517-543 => -0.2 yr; 102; 100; 101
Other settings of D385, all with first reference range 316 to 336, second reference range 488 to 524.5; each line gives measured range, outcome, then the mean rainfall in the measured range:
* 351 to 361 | -0.2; 102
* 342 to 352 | -0.3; 103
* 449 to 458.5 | -0.5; 106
